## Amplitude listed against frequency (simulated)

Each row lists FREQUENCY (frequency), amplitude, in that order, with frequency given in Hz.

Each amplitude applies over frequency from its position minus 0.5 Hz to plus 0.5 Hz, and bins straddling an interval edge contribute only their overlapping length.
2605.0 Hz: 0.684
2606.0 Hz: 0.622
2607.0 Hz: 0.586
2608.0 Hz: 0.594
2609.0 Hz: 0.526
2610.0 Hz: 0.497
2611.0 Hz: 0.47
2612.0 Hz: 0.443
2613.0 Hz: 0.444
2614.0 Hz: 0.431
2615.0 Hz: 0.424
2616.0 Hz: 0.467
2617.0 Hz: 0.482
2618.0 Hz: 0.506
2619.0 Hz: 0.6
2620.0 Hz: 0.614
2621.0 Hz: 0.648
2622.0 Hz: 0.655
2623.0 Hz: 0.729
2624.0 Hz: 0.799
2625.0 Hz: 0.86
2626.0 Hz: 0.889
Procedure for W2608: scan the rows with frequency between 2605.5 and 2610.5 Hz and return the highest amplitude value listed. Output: 0.622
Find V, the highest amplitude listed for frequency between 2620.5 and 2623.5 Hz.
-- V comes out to 0.729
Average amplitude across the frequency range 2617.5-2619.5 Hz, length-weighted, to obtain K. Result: 0.553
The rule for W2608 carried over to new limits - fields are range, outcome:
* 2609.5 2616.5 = 0.497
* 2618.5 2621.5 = 0.648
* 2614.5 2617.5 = 0.482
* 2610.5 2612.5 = 0.47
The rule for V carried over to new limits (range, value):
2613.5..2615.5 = 0.431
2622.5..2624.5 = 0.799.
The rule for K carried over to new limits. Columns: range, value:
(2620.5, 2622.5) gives 0.651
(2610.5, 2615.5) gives 0.442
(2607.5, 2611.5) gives 0.522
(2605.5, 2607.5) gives 0.604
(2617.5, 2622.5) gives 0.605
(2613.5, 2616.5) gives 0.441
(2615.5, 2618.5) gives 0.485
